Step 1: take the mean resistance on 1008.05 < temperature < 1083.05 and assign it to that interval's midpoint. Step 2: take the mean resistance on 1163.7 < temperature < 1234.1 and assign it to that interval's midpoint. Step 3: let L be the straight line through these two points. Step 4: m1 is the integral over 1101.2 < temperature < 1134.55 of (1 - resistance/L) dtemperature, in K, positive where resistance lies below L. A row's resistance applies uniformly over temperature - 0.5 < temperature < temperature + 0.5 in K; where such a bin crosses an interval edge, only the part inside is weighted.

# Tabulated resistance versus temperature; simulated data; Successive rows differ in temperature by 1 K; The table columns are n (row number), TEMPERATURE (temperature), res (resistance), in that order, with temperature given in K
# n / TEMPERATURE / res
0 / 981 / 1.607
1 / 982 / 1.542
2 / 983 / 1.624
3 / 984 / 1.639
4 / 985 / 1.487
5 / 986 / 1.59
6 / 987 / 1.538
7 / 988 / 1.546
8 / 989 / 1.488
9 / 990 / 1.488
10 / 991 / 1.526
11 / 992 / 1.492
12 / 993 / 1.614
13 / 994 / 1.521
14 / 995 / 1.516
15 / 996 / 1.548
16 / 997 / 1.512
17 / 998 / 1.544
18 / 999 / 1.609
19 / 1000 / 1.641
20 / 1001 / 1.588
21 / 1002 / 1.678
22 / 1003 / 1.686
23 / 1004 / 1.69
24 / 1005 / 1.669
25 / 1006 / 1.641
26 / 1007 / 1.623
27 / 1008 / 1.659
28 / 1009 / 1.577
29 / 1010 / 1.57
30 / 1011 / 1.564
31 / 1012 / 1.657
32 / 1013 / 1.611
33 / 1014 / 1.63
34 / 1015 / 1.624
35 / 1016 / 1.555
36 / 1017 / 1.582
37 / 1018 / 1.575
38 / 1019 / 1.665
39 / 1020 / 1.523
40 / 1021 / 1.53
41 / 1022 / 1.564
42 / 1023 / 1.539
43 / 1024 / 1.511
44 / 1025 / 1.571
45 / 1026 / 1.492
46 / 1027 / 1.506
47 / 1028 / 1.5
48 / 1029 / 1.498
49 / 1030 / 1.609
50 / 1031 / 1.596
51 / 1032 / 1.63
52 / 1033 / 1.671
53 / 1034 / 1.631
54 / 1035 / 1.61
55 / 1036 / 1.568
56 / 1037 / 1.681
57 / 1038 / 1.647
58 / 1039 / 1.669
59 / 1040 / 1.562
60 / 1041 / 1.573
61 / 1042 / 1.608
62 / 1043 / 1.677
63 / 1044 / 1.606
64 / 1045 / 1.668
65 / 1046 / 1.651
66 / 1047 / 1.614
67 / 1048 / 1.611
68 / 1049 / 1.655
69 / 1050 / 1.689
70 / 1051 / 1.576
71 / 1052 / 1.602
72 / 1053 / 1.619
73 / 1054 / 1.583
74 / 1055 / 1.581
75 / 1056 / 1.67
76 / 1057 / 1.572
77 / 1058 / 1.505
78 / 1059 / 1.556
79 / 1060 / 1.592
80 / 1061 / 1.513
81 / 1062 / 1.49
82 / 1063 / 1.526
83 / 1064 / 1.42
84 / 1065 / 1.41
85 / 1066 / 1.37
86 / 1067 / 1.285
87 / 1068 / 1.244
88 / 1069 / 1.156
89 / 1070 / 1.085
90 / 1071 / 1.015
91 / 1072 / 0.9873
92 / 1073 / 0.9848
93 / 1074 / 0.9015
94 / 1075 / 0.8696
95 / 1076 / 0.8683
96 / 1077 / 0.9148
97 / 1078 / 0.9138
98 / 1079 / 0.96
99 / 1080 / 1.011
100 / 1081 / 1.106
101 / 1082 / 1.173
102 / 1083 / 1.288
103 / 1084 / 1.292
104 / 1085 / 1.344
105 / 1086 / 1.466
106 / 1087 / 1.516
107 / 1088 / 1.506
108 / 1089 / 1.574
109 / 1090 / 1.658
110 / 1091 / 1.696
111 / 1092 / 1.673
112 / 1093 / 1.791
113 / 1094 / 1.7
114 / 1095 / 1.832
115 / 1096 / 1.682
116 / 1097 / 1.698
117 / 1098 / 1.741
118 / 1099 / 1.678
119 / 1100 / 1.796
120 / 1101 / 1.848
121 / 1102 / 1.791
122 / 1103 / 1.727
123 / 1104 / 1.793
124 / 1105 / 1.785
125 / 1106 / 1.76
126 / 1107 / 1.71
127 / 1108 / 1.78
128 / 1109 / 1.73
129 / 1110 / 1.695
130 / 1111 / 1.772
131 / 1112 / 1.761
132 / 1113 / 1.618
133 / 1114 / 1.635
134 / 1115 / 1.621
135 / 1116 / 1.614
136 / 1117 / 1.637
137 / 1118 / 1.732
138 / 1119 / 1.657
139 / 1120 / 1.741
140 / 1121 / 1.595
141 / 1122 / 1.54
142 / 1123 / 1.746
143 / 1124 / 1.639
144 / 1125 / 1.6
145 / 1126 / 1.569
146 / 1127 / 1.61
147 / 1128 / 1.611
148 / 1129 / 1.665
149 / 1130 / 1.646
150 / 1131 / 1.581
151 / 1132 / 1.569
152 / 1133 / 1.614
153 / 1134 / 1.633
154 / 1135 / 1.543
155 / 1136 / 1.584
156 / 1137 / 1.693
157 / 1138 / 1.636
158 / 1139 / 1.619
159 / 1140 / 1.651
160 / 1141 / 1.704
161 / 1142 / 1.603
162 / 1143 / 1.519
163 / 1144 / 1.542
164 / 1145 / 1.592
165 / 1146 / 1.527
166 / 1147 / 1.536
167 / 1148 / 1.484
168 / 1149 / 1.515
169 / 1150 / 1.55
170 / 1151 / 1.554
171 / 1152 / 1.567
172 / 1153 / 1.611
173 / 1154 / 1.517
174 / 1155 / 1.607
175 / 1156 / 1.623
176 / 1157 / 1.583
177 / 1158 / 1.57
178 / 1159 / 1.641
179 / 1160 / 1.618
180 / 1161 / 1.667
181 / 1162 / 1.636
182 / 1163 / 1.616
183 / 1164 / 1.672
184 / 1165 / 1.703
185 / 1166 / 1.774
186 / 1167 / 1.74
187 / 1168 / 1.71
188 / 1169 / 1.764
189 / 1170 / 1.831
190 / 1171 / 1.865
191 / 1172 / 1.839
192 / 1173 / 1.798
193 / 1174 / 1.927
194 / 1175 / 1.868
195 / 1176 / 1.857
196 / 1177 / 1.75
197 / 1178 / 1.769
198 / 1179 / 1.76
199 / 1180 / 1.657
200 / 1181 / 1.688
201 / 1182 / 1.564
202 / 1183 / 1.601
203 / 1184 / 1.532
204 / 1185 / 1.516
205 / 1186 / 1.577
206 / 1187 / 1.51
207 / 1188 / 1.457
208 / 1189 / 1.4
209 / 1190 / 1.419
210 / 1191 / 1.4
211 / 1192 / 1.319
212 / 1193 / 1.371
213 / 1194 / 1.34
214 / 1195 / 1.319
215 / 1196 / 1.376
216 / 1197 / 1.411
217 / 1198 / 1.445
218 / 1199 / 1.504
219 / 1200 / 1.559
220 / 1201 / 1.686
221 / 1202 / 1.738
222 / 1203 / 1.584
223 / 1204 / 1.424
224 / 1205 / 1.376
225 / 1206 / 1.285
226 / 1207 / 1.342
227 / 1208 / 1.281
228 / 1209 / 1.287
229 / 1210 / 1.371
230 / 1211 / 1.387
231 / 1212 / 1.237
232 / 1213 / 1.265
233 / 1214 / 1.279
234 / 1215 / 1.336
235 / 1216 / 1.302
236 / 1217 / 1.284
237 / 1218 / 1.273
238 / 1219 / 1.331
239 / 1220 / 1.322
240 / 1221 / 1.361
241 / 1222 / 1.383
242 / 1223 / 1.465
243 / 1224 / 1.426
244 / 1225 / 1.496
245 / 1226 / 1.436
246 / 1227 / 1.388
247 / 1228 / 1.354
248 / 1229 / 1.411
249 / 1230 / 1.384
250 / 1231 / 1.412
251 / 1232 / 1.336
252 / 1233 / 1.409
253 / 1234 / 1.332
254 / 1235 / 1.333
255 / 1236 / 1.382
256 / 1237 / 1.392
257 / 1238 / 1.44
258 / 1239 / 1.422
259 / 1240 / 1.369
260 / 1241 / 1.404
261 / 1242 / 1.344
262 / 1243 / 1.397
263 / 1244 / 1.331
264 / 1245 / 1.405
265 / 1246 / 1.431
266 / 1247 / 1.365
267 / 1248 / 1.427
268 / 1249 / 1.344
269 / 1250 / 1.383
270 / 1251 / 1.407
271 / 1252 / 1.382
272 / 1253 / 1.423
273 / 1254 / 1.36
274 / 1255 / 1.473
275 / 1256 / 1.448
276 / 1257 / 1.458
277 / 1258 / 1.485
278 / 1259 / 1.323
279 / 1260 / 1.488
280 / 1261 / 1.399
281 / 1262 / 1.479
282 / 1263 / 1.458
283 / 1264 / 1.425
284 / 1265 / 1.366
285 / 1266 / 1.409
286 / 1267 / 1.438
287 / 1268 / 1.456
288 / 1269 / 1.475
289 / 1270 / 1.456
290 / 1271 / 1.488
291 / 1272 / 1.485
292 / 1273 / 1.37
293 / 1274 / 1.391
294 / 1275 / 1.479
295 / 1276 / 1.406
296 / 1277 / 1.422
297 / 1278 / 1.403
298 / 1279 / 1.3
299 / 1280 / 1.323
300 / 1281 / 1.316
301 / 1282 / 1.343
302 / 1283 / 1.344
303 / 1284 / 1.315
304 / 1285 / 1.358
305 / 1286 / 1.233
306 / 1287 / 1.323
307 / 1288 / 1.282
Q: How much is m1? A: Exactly -4.4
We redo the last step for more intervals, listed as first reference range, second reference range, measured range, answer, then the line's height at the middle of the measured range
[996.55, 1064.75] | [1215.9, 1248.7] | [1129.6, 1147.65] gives -1.4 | 1.48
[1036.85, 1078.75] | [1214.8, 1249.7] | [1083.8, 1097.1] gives -1.9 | 1.41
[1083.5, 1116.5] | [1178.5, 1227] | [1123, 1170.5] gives -1.7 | 1.56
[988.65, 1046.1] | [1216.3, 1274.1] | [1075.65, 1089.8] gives 2.9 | 1.54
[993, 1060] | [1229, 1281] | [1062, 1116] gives 3.0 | 1.55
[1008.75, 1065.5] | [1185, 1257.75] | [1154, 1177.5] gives -4.3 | 1.45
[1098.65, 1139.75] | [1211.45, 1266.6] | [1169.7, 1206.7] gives -1.6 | 1.51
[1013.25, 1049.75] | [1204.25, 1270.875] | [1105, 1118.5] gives -1.7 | 1.51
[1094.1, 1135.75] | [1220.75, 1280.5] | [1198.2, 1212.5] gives 0.6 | 1.5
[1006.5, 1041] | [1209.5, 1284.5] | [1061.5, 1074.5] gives 2.8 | 1.55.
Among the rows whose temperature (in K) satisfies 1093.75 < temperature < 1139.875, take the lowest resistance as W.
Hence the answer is 1.54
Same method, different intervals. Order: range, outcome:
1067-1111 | 0.8683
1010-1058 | 1.492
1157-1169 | 1.57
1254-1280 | 1.3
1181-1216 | 1.237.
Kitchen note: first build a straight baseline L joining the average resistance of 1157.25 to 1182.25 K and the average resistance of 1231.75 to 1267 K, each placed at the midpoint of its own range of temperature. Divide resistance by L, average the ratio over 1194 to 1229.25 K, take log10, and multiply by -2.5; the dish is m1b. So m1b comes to 0.123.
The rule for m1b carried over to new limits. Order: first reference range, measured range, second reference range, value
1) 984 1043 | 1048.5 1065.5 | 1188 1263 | -0.01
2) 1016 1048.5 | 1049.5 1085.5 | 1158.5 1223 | 0.21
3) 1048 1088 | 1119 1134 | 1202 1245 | -0.21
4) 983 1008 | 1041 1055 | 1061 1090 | -0.21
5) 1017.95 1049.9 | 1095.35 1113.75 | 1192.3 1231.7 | -0.15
